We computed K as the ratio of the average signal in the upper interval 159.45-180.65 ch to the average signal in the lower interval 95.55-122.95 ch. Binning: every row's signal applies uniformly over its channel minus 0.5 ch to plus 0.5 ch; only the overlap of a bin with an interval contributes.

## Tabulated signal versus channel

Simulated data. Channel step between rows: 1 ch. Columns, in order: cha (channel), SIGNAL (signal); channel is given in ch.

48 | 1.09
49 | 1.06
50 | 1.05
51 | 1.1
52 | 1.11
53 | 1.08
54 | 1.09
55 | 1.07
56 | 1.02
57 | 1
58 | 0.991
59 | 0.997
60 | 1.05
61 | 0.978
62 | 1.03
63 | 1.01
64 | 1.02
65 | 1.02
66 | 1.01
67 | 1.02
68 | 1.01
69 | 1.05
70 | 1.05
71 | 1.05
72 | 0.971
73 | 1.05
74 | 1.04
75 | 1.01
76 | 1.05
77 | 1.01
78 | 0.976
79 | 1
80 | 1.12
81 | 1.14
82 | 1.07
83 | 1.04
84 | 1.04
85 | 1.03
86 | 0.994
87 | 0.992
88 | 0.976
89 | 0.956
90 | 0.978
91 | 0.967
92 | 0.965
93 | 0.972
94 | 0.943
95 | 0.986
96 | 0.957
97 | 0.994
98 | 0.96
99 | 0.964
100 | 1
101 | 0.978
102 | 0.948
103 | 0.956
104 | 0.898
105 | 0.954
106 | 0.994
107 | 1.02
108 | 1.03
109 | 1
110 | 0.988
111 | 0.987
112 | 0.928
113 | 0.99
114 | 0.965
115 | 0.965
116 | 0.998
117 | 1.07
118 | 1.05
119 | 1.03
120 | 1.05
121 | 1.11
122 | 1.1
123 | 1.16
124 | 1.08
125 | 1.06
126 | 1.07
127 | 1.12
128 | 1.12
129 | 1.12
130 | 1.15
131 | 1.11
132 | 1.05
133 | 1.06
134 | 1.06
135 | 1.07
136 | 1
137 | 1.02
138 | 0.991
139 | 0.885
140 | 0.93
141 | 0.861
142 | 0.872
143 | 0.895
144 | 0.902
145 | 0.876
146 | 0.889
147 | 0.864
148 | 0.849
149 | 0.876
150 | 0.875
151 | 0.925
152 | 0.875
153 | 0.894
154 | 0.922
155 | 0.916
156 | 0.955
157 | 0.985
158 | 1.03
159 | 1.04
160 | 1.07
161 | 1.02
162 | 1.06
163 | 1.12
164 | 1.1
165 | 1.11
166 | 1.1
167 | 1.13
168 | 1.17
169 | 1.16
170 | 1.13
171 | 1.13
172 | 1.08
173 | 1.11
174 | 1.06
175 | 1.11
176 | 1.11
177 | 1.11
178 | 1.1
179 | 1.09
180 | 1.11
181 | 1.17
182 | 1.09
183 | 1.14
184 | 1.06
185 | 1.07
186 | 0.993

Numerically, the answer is 1.11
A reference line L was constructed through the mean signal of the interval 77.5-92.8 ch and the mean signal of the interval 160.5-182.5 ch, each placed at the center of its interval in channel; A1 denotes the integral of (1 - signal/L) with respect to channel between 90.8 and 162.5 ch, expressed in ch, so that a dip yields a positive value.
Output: 4.7 ch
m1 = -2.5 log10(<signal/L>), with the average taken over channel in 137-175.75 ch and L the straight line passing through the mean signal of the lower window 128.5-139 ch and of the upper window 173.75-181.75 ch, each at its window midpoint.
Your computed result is 0.09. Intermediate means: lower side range 1.05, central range 0.995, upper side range 1.11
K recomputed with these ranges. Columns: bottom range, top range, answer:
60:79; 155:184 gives 1.07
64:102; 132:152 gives 0.93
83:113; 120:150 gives 1.03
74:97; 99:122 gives 0.99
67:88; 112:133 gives 1.03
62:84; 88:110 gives 0.94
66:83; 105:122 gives 0.98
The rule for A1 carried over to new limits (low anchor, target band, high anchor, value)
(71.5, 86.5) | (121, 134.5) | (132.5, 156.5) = -2.0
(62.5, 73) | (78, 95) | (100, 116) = -0.2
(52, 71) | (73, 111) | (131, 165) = 0.4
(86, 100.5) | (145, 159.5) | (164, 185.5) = 2.1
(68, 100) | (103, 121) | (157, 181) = 0.7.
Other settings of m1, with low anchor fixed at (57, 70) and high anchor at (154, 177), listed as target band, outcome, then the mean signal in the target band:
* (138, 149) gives 0.20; 0.887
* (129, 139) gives 0.01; 1.05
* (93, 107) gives 0.08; 0.966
